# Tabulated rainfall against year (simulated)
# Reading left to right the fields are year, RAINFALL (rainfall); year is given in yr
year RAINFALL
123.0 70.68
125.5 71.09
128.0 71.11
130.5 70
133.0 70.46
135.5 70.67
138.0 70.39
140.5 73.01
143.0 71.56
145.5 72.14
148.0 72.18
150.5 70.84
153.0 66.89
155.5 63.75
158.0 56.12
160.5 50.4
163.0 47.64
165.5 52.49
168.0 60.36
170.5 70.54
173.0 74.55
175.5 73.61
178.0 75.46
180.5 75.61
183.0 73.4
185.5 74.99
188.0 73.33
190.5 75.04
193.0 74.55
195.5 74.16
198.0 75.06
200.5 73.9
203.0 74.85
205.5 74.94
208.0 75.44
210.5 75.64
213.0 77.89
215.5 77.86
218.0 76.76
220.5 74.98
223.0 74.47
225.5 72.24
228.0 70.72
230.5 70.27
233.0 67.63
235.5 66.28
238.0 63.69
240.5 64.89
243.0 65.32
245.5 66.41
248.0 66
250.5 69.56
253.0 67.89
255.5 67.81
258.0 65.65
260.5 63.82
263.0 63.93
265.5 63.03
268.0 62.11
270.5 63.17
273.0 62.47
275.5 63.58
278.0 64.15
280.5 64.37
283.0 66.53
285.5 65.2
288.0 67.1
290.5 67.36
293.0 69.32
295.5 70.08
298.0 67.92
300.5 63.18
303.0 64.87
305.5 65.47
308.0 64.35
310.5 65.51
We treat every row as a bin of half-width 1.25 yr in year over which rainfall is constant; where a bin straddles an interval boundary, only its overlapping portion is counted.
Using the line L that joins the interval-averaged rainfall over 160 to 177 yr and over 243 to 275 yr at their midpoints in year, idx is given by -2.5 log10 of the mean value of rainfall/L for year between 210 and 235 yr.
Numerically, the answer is -0.15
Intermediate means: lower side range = 62.1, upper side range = 65.1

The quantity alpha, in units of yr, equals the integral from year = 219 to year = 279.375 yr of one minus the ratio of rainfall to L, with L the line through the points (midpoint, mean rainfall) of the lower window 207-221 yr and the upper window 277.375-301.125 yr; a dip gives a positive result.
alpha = 4.4 yr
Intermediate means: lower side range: 76.5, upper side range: 66.7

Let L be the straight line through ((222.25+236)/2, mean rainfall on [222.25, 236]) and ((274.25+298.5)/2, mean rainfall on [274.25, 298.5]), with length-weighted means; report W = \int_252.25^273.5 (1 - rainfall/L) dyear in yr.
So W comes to 1.1 yr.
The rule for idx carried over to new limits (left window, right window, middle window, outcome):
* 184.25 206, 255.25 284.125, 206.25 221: -0.07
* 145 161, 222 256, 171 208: -0.13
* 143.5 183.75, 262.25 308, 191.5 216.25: -0.15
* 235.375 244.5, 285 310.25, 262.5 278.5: 0.04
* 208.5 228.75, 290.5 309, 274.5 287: 0.06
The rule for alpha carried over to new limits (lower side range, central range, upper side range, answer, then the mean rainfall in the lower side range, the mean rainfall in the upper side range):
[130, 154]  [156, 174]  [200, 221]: 3.4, 70.9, 75.9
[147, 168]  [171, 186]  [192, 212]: -1.7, 59.9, 74.9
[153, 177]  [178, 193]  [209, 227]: -1.7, 61.5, 75.6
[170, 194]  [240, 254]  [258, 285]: 0.0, 74.2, 63.8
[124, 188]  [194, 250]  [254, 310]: -4.3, 68.1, 65.3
